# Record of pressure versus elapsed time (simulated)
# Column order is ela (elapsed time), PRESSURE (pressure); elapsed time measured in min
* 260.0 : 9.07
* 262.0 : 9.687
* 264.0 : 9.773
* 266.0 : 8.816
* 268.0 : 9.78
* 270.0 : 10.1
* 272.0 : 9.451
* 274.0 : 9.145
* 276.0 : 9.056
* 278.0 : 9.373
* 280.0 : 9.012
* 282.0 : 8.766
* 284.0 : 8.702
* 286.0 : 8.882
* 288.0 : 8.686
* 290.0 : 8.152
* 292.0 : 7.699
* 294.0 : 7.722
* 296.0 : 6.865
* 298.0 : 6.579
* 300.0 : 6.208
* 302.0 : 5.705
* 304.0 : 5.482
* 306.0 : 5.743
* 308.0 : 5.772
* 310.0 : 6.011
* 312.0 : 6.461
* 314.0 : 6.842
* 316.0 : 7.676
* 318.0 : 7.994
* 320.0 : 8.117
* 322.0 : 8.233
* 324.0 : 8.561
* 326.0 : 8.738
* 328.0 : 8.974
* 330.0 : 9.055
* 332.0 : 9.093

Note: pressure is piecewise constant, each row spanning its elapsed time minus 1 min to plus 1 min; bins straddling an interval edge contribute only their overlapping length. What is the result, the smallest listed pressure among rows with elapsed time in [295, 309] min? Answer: 5.482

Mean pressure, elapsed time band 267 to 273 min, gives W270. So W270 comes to 9.78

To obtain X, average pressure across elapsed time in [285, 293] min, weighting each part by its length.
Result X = 8.35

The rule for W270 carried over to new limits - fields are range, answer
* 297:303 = 6.16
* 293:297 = 7.29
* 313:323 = 7.77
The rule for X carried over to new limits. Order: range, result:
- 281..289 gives 8.76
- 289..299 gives 7.4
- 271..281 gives 9.21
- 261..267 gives 9.43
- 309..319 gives 7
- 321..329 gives 8.63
